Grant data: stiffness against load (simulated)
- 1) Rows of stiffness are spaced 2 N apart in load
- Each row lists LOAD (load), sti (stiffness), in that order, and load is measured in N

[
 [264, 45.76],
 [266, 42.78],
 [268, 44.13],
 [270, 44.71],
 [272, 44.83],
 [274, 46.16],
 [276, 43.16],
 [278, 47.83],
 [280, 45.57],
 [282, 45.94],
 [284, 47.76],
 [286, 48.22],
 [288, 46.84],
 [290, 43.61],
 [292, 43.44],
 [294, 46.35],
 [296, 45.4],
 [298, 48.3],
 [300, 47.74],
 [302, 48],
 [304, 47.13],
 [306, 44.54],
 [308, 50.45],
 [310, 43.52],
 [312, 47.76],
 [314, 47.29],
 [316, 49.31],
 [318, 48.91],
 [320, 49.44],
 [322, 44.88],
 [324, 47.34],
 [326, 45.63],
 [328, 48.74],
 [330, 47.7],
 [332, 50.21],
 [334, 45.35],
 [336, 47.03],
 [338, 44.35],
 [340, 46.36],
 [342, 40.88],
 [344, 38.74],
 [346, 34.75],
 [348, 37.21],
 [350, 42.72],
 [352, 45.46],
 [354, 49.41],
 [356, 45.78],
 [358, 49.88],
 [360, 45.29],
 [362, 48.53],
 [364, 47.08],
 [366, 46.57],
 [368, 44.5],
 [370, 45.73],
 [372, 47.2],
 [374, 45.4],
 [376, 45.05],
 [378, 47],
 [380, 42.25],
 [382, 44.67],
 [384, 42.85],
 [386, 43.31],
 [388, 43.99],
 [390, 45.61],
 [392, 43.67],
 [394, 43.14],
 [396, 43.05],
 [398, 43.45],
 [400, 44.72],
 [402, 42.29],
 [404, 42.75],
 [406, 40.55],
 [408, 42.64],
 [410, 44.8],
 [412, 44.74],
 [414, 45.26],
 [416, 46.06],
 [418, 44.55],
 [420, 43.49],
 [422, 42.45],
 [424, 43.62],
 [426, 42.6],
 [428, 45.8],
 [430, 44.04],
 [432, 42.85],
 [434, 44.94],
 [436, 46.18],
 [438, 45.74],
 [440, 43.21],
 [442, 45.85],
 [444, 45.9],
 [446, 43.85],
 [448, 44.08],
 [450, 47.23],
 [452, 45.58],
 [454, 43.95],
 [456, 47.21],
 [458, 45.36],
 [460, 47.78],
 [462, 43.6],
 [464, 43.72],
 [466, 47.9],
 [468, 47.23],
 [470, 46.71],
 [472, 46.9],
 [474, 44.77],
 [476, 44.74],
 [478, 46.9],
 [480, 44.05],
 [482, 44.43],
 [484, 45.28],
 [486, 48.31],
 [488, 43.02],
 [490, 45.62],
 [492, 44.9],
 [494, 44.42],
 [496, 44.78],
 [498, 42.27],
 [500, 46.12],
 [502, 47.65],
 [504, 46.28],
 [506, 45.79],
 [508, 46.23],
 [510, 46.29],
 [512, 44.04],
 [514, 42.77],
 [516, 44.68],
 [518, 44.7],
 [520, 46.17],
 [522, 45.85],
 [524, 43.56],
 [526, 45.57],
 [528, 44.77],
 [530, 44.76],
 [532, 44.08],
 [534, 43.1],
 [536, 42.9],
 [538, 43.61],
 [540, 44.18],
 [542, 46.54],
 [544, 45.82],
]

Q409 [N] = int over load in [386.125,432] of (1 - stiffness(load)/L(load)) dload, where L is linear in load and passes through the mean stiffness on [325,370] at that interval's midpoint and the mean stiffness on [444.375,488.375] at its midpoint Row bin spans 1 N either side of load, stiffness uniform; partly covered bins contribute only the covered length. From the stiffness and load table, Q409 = 1.6 N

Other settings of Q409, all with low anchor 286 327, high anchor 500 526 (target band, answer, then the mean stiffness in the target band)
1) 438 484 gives 0.2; 45.5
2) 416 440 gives 0.9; 44.2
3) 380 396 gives 0.9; 43.7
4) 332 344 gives 0.5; 44.7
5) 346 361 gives 0.7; 44.4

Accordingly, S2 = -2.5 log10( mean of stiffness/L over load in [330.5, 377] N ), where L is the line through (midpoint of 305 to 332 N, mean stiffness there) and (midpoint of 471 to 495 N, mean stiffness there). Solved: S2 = 0.048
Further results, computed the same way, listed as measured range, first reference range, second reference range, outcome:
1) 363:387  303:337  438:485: 0.04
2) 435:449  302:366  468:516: 0.01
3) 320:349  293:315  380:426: 0.04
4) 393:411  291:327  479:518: 0.07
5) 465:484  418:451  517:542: -0.03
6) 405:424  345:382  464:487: 0.04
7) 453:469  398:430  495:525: -0.03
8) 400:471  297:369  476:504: 0.02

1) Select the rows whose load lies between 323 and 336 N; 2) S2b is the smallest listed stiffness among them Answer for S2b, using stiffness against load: 45.35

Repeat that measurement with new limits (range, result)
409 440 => 42.45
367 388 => 42.25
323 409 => 34.75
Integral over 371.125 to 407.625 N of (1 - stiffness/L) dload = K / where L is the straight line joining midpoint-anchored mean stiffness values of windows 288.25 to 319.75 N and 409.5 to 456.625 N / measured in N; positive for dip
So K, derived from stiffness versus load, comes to 1.2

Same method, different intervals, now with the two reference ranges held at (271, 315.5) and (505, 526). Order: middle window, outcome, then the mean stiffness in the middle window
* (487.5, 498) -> 0.2 N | 44.4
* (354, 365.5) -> -0.4 N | 47.5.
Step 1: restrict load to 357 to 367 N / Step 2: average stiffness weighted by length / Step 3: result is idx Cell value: 47.5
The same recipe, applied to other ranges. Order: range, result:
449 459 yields 45.9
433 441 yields 45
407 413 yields 44.1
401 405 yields 42.5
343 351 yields 38.4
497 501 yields 44.2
